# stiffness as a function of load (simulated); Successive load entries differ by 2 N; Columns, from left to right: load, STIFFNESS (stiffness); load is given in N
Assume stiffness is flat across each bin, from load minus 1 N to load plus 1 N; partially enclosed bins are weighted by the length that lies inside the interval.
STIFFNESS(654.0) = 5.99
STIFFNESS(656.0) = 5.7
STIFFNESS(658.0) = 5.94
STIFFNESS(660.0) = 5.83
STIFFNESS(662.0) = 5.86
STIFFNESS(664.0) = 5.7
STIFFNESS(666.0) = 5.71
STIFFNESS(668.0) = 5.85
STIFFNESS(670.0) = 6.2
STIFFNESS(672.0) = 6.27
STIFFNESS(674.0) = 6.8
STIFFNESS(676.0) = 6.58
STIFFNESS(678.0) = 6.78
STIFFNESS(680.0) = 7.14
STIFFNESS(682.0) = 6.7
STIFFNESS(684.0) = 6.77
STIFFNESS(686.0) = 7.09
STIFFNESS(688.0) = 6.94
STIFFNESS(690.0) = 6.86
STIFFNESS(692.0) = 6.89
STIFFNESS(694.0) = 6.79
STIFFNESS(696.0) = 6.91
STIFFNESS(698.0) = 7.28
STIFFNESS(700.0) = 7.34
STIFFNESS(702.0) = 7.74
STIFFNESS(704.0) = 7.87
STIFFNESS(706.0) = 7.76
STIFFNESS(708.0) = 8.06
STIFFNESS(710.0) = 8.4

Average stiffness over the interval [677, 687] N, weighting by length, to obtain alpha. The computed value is 6.9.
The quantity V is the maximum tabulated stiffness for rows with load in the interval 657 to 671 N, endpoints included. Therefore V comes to 6.2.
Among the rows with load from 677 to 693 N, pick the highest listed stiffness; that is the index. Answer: 7.14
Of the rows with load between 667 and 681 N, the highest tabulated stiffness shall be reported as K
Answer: 7.14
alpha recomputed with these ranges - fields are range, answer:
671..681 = 6.71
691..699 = 6.97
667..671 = 6.03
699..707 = 7.68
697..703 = 7.45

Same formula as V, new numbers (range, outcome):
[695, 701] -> 7.34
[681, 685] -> 6.77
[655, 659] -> 5.94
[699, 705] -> 7.87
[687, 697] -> 6.94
